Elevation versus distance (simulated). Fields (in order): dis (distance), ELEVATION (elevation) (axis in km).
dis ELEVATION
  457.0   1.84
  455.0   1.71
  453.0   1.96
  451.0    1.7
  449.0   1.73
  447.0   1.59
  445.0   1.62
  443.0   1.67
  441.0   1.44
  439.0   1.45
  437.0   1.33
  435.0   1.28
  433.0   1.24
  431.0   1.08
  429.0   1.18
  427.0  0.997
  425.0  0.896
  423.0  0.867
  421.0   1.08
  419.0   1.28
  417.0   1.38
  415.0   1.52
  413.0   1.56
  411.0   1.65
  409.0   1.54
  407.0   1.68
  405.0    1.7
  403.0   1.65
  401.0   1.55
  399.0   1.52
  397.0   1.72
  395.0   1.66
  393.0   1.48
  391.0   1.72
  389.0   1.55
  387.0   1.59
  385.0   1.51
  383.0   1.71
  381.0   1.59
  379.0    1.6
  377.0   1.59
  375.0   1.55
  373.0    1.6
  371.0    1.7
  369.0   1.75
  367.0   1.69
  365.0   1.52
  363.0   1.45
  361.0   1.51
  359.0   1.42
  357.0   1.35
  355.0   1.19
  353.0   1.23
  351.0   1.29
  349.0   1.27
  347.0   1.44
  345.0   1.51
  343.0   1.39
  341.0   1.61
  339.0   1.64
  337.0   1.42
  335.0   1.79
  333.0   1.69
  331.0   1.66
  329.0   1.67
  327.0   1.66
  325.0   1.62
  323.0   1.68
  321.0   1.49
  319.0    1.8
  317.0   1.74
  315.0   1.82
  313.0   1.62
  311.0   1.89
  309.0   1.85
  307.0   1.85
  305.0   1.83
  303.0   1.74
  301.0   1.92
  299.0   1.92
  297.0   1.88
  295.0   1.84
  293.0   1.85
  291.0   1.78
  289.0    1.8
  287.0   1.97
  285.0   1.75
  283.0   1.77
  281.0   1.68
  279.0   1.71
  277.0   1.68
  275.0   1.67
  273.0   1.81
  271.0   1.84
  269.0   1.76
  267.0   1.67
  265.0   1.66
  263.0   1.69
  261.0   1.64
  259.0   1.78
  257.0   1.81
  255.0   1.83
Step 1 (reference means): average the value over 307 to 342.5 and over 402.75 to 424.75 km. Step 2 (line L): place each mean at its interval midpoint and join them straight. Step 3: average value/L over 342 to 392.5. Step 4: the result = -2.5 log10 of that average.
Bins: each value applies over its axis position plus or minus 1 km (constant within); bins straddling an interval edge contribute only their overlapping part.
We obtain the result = 0.033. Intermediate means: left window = 1.69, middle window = 1.51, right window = 1.42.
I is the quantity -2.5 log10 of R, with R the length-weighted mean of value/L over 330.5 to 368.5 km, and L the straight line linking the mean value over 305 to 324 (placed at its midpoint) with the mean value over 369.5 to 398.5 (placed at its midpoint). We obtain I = 0.14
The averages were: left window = 1.75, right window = 1.61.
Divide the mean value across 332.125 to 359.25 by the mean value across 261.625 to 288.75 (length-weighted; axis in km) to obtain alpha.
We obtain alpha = 0.8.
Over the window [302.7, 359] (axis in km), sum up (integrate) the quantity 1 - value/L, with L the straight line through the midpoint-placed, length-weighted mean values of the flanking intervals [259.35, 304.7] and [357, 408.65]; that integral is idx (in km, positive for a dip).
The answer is 3.2 km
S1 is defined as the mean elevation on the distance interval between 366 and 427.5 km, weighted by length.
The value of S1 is 1.52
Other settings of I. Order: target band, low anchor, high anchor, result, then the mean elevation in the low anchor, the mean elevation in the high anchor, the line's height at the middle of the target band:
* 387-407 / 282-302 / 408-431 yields -0.187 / 1.85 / 1.26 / 1.36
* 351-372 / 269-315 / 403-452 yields 0.086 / 1.8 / 1.4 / 1.6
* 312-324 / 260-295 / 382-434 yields -0.025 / 1.75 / 1.44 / 1.65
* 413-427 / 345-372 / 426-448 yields 0.160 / 1.45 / 1.35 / 1.37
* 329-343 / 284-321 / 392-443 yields 0.048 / 1.82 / 1.39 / 1.69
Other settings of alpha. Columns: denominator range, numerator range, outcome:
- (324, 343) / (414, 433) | 0.71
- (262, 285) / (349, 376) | 0.85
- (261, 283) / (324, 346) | 0.94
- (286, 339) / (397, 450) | 0.80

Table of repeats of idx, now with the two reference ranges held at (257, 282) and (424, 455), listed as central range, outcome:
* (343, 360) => 2.5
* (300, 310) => -1.1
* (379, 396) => -1.0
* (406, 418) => -0.7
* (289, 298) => -0.8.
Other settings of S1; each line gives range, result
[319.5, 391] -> 1.55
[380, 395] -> 1.6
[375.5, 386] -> 1.6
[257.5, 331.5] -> 1.76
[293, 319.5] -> 1.82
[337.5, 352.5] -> 1.44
